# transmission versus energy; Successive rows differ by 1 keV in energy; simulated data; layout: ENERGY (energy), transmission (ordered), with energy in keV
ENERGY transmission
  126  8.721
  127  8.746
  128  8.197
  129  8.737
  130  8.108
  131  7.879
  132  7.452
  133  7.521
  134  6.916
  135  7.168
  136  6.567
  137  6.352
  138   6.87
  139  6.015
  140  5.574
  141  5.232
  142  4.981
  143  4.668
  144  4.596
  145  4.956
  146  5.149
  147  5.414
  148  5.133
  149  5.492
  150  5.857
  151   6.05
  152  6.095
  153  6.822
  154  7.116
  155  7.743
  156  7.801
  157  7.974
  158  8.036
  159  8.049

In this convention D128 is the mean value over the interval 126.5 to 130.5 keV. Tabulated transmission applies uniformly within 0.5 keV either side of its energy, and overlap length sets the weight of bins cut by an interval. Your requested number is 8.45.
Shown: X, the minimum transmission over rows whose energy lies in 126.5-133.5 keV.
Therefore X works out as 7.452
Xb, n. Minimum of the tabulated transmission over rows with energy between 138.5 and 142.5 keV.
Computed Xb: 4.981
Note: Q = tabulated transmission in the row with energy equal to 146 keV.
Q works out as 5.149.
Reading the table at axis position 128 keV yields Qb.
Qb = 8.197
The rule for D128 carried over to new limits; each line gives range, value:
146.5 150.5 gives 5.47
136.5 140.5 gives 6.2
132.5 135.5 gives 7.2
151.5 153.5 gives 6.46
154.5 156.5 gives 7.77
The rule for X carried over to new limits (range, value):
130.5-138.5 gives 6.352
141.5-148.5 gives 4.596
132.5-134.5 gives 6.916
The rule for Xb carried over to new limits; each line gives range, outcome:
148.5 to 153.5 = 5.492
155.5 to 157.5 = 7.801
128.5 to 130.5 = 8.108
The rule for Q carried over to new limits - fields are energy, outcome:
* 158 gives 8.036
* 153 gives 6.822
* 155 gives 7.743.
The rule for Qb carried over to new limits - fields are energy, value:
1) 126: 8.721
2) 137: 6.352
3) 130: 8.108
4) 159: 8.049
